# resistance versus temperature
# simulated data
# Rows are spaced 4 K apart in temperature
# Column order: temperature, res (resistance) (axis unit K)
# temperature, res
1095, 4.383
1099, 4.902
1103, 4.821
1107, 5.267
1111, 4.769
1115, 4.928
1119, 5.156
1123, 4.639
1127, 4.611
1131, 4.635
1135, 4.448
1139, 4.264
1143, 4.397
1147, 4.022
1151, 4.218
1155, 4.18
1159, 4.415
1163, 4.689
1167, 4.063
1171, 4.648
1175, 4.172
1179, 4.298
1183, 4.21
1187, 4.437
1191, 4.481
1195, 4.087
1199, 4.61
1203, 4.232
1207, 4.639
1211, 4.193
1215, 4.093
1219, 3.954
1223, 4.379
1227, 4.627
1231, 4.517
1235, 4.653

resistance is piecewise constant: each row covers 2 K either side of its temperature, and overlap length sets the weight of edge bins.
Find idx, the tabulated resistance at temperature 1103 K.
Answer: 4.821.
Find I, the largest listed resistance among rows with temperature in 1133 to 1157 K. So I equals 4.448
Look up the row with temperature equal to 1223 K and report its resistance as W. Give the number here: 4.379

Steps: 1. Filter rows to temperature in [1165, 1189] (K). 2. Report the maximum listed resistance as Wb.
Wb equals 4.648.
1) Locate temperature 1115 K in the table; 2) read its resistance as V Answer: 4.928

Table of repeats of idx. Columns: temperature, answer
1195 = 4.087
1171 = 4.648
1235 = 4.653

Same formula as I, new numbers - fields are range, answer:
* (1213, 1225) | 4.379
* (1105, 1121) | 5.267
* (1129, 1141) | 4.635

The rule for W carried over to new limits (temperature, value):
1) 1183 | 4.21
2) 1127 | 4.611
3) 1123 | 4.639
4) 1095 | 4.383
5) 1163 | 4.689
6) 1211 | 4.193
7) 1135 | 4.448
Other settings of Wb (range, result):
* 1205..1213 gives 4.639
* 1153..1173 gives 4.689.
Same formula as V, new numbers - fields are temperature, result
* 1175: 4.172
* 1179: 4.298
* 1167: 4.063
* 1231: 4.517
